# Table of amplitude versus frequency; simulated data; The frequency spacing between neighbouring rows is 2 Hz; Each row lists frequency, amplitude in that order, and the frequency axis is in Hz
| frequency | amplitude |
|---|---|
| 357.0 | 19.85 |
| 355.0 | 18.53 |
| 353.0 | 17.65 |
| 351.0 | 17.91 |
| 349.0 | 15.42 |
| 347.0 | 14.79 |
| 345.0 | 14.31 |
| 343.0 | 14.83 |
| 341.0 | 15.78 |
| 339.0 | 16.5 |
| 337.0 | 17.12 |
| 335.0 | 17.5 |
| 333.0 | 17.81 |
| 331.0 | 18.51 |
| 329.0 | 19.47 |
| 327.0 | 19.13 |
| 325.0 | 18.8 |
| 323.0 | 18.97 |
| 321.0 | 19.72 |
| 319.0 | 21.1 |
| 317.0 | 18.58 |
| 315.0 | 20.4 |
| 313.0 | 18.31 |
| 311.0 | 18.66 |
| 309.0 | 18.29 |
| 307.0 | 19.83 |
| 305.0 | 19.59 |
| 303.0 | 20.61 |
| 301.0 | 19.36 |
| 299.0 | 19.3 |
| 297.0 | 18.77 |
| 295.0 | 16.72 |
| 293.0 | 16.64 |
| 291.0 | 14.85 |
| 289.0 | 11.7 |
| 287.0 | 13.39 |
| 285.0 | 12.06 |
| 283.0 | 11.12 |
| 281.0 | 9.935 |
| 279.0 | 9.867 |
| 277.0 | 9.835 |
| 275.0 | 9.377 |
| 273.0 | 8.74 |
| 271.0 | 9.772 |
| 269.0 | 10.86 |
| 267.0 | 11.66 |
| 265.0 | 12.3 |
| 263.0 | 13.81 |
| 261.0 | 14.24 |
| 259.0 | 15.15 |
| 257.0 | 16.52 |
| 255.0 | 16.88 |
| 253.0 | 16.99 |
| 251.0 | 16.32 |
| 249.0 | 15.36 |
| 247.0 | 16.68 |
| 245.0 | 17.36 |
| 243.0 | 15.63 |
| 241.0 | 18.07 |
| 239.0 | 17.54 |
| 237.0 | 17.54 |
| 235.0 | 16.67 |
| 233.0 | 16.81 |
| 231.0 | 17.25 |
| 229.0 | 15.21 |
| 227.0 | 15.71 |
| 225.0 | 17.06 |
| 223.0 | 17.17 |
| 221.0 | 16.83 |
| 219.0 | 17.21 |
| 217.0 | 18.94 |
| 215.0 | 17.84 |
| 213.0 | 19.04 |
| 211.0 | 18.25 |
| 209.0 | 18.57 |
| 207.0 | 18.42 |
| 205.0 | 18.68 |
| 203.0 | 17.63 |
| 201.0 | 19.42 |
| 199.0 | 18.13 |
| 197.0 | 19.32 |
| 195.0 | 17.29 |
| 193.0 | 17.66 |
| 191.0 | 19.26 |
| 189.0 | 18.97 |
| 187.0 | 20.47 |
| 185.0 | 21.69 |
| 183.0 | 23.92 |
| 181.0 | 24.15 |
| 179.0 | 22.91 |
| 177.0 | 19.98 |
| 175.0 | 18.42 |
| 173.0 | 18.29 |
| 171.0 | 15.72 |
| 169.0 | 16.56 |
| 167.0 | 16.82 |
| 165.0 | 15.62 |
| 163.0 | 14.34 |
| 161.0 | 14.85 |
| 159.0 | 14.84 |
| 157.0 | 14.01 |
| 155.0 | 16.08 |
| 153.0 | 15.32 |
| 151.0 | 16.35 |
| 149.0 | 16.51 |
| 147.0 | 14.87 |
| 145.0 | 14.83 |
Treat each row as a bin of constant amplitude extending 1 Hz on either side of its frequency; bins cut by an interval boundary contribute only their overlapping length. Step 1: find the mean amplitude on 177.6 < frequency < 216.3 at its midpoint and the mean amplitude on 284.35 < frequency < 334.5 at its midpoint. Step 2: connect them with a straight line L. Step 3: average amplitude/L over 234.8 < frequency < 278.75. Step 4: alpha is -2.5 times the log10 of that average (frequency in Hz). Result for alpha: 0.30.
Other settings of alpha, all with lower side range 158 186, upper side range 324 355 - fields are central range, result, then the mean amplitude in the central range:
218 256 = 0.073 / 16.8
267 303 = 0.302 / 13.2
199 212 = -0.018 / 18.5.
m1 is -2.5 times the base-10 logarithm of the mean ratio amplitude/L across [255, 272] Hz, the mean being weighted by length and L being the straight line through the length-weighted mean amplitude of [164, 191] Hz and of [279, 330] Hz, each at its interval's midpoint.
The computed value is 0.33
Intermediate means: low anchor 19.5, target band 13.3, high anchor 17.3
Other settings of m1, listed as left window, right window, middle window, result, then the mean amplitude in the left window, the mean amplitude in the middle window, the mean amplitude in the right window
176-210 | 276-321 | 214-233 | 0.11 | 19.8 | 17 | 16.4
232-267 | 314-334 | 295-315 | -0.04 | 16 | 19.1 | 19.2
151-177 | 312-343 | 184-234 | -0.09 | 16.1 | 18.1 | 18.4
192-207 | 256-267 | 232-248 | -0.10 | 18.3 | 17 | 14.2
